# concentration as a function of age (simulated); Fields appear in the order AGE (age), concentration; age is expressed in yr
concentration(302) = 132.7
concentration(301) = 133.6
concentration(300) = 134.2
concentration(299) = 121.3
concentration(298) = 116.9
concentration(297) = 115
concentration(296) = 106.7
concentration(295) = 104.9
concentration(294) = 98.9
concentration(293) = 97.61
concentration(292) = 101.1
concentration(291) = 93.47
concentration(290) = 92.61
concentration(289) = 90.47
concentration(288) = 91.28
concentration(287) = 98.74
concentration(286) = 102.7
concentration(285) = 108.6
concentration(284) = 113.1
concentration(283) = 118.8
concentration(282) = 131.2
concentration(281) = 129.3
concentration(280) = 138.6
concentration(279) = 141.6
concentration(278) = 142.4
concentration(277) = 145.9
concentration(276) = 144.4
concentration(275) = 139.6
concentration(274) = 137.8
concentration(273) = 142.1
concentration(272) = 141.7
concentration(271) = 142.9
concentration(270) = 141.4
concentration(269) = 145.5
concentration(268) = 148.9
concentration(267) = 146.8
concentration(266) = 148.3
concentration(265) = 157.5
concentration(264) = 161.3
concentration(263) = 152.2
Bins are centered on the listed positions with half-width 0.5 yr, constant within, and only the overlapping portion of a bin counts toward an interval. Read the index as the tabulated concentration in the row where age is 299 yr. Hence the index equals 121.3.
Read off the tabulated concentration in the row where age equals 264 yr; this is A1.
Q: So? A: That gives 161.3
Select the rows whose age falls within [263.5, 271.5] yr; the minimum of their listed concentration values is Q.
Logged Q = 141.4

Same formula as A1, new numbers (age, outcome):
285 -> 108.6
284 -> 113.1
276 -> 144.4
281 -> 129.3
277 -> 145.9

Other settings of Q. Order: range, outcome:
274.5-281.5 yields 129.3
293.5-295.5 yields 98.9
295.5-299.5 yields 106.7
